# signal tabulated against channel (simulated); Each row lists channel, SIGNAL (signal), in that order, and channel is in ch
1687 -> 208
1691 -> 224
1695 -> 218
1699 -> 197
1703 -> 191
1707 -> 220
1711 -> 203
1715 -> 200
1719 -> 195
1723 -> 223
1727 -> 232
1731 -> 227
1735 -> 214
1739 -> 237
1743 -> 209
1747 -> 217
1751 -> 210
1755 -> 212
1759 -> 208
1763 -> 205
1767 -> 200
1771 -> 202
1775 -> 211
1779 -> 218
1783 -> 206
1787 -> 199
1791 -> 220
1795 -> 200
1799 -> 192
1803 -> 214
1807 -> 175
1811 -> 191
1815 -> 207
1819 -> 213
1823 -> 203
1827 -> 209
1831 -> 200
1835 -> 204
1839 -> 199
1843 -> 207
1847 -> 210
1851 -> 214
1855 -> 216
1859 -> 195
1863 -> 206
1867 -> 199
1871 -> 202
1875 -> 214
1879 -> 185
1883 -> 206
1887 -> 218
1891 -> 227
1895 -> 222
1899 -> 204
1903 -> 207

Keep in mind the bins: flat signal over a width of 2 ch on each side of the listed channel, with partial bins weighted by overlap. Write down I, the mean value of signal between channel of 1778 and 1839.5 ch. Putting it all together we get 203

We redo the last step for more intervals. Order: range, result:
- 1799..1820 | 199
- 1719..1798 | 212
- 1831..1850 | 205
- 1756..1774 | 205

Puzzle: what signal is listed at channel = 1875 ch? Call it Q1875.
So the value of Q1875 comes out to 214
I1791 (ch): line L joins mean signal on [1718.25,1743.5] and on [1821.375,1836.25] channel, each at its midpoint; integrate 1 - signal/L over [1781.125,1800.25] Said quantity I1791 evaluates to 0.6 ch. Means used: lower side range 221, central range 204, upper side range 204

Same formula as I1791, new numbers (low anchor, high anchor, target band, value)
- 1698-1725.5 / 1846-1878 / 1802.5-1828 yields 0.63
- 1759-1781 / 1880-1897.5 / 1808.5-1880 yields 2.86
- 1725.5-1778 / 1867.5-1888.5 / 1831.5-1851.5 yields 0.13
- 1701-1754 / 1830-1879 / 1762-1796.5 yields 0.51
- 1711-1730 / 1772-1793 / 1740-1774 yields 0.38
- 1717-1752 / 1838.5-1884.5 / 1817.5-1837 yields 0.25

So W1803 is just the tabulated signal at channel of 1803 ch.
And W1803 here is 214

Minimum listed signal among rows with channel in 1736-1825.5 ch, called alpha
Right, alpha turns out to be 175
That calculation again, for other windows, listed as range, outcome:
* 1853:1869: 195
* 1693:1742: 191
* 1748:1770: 200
